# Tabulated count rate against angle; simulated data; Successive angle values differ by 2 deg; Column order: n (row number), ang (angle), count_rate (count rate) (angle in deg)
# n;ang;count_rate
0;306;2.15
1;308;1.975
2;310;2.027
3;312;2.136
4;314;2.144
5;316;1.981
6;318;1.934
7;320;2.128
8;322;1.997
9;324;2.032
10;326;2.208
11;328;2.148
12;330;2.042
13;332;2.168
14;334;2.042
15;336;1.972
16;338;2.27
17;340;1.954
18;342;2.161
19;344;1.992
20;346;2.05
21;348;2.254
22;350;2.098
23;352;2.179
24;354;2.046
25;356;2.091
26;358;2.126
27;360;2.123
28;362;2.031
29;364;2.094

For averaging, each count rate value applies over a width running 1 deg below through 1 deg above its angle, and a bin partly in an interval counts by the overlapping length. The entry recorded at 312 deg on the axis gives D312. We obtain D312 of 2.136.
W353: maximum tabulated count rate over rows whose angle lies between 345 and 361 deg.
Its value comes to 2.254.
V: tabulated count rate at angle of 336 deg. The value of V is 1.972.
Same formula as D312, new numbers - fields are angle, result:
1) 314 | 2.144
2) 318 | 1.934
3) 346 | 2.05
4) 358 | 2.126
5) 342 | 2.161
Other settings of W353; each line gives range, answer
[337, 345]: 2.27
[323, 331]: 2.208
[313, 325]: 2.144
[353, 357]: 2.091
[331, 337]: 2.168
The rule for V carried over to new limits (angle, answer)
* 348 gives 2.254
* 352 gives 2.179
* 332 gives 2.168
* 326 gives 2.208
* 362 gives 2.031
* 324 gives 2.032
